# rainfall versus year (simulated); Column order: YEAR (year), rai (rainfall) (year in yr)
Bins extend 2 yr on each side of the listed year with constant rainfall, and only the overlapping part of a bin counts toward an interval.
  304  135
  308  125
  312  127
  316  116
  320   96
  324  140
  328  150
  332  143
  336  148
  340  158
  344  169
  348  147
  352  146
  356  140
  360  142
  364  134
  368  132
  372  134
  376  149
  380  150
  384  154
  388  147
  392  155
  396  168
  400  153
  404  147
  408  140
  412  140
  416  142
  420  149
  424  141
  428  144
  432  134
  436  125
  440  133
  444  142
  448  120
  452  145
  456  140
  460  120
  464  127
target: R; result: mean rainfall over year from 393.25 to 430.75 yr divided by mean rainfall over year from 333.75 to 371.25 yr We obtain 1.01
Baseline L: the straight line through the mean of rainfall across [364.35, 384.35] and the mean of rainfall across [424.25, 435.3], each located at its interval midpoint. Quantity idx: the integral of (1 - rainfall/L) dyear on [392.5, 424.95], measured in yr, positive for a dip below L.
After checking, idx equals -2.02 yr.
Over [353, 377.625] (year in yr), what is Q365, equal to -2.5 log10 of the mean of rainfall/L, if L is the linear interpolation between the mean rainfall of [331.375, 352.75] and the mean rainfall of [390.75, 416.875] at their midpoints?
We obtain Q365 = 0.10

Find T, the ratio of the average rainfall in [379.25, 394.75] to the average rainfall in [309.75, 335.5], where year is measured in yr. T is 1.17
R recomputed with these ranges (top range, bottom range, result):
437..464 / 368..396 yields 0.89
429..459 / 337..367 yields 0.91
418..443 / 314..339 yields 1.03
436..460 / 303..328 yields 1.07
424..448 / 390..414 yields 0.90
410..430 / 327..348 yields 0.94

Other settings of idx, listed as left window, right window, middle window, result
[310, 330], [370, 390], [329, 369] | -3.1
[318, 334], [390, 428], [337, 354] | -2.3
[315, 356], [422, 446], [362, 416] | -2.8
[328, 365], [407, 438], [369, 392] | -0.4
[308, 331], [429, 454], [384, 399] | -2.9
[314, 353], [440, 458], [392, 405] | -1.7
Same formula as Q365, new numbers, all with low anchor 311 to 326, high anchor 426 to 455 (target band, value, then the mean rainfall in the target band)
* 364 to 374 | -0.06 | 133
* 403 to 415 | -0.09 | 142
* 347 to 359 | -0.16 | 144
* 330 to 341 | -0.22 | 149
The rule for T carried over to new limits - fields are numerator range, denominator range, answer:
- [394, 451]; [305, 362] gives 1.02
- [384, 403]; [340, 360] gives 1.03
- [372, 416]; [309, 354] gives 1.07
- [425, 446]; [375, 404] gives 0.89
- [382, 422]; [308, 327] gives 1.23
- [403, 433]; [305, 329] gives 1.14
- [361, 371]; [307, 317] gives 1.09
